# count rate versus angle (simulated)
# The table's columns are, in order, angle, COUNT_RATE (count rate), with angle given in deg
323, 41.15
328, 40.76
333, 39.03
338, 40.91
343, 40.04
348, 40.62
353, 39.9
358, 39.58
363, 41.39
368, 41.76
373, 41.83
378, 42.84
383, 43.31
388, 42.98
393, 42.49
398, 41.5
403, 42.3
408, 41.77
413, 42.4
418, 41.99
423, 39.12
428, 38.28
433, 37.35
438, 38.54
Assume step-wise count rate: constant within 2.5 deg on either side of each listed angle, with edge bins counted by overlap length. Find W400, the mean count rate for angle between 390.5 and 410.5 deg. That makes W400 42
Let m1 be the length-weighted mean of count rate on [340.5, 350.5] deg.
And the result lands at 40.3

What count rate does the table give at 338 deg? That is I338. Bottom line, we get 40.91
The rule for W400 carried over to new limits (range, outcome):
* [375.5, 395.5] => 42.9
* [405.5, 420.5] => 42.1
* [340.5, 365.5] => 40.3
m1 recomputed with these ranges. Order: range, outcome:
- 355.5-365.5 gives 40.5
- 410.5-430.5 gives 40.4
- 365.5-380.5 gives 42.1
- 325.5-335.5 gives 39.9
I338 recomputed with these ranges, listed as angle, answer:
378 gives 42.84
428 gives 38.28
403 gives 42.3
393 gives 42.49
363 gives 41.39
